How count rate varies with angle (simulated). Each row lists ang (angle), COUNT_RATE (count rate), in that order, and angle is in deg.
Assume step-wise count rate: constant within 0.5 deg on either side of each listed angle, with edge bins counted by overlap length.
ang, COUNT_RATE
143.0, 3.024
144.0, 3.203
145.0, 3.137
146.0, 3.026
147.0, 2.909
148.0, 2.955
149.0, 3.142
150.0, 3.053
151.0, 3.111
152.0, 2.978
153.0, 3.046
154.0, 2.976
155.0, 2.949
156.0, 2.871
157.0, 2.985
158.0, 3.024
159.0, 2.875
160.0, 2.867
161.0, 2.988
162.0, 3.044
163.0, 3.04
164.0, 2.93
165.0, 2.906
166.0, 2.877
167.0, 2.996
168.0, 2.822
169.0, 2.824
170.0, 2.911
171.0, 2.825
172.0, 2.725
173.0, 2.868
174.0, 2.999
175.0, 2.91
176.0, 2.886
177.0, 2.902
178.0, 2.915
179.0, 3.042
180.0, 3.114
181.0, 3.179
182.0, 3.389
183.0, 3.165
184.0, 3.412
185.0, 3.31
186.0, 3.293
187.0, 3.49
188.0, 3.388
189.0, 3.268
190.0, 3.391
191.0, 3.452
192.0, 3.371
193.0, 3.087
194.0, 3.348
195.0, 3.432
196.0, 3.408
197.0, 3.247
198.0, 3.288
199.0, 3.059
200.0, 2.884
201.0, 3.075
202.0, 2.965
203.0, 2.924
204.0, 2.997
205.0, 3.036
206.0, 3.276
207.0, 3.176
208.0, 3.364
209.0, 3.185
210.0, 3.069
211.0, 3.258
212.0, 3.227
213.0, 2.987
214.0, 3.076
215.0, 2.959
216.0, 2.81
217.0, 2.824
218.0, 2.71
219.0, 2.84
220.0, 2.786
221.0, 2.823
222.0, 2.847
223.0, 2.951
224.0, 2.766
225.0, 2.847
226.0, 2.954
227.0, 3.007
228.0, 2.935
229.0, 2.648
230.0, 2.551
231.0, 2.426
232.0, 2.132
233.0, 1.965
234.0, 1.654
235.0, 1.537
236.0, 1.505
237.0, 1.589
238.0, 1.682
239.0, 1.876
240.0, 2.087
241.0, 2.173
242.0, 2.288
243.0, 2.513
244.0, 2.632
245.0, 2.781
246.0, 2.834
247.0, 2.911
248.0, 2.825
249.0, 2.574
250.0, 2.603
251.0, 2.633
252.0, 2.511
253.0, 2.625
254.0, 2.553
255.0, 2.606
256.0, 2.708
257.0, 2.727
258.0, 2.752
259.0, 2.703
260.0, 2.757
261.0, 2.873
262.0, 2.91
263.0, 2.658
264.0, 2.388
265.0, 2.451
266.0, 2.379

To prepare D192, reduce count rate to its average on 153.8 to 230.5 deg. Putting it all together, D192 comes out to 3.04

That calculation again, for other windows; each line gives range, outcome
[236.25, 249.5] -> 2.35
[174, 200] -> 3.22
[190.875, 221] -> 3.1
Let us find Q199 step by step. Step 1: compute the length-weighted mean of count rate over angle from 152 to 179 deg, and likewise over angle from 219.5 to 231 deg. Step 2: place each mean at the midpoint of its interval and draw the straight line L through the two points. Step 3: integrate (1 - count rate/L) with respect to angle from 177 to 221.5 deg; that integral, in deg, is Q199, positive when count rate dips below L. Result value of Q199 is -4.3 deg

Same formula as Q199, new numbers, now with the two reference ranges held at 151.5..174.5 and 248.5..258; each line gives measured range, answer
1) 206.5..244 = 1.7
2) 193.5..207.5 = -1.7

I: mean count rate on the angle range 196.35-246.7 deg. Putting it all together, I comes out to 2.7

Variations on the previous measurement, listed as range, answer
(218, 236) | 2.54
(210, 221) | 2.95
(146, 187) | 3.01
